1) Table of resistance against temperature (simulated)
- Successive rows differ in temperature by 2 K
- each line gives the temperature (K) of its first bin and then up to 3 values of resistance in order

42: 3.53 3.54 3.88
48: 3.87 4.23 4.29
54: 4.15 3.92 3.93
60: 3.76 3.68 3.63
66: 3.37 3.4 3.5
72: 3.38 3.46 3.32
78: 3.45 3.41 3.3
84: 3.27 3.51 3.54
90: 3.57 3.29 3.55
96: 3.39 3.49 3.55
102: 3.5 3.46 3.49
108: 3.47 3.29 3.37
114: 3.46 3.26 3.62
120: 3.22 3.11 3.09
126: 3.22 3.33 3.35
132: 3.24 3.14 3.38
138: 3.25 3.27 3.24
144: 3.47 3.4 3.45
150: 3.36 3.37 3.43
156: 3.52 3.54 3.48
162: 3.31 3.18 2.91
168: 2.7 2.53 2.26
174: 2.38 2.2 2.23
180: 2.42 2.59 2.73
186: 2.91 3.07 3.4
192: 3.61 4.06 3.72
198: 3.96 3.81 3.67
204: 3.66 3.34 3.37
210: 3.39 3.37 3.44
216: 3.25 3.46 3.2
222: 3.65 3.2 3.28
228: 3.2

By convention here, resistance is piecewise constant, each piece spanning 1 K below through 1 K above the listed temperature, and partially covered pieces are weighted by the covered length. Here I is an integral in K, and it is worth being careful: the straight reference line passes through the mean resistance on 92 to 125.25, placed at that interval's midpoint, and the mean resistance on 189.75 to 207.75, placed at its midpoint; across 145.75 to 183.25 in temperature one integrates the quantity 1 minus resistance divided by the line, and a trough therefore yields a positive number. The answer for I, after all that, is 6.51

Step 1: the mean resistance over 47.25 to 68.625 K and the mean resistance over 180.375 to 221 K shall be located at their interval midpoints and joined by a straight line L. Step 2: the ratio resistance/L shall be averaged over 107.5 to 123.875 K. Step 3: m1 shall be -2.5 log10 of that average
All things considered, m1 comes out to 0.10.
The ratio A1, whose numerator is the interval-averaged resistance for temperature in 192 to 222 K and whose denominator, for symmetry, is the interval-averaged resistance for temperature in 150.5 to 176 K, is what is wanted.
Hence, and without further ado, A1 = 1.18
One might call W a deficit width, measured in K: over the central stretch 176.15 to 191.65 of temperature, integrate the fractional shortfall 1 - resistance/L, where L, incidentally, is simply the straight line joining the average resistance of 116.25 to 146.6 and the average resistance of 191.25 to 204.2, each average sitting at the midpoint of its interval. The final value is 3.9 K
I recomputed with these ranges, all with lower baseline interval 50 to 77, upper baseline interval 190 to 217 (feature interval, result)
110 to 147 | 3.48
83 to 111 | 1.63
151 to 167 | 1.22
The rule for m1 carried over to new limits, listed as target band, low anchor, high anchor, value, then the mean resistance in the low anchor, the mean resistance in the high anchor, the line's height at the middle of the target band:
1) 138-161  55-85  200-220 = 0.023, 3.52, 3.45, 3.48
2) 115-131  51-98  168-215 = 0.036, 3.57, 3.13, 3.38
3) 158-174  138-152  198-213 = 0.173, 3.36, 3.55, 3.42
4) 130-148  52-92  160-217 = 0.002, 3.57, 3.13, 3.32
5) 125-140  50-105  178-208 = 0.057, 3.57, 3.32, 3.45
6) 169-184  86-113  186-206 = 0.435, 3.46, 3.61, 3.58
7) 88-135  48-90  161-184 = -0.053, 3.63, 2.62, 3.21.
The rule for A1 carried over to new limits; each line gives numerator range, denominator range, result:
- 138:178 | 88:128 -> 0.91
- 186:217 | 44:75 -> 0.94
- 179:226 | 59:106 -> 0.97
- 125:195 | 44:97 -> 0.86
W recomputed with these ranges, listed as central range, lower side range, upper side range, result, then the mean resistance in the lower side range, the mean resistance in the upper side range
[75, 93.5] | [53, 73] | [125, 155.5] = 0.9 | 3.67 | 3.33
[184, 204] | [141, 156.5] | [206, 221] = -1.0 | 3.4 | 3.35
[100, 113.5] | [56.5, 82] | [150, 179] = -0.6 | 3.52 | 2.95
